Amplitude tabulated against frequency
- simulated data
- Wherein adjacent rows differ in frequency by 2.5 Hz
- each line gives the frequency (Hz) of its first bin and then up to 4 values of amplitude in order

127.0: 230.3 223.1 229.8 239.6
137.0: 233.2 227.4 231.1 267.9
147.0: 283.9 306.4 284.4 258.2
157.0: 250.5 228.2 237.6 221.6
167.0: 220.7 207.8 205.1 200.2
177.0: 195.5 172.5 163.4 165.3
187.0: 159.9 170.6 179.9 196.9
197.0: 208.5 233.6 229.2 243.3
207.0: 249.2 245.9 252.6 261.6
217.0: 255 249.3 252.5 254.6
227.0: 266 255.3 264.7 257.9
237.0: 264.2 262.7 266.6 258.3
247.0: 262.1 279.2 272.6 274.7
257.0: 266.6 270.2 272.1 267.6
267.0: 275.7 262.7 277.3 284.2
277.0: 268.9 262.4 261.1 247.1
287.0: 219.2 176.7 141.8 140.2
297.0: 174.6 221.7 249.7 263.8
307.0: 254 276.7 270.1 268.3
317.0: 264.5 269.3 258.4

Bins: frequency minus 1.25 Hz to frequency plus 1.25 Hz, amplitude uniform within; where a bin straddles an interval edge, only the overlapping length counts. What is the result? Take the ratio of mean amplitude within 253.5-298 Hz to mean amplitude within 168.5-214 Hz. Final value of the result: 1.2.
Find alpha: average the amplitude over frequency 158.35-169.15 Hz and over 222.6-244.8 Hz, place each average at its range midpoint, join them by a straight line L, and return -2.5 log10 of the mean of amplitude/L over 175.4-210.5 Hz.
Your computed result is 0.20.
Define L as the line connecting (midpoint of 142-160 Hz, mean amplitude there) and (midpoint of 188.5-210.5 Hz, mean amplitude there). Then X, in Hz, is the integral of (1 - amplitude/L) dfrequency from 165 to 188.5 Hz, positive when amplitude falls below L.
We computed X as 5.1 Hz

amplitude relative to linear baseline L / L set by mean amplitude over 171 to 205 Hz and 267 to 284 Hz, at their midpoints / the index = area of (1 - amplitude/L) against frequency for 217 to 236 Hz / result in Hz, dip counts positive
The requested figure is -2.6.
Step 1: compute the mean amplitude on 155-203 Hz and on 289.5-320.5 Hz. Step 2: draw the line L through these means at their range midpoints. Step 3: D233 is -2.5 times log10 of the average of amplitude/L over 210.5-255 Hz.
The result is -0.21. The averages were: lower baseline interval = 203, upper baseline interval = 230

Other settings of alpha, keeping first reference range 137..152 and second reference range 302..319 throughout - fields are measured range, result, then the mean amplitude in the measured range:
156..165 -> 0.12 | 235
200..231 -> 0.05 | 251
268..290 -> 0.05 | 254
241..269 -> -0.02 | 269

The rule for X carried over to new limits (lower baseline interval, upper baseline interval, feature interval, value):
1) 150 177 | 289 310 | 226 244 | -3.4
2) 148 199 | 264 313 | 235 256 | -3.5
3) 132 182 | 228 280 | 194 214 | 1.2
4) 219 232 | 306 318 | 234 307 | 3.8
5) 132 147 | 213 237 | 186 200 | 3.5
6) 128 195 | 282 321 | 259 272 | -2.4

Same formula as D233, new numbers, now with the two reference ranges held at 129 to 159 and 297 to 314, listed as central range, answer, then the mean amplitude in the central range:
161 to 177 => 0.18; 214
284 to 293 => 0.28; 193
